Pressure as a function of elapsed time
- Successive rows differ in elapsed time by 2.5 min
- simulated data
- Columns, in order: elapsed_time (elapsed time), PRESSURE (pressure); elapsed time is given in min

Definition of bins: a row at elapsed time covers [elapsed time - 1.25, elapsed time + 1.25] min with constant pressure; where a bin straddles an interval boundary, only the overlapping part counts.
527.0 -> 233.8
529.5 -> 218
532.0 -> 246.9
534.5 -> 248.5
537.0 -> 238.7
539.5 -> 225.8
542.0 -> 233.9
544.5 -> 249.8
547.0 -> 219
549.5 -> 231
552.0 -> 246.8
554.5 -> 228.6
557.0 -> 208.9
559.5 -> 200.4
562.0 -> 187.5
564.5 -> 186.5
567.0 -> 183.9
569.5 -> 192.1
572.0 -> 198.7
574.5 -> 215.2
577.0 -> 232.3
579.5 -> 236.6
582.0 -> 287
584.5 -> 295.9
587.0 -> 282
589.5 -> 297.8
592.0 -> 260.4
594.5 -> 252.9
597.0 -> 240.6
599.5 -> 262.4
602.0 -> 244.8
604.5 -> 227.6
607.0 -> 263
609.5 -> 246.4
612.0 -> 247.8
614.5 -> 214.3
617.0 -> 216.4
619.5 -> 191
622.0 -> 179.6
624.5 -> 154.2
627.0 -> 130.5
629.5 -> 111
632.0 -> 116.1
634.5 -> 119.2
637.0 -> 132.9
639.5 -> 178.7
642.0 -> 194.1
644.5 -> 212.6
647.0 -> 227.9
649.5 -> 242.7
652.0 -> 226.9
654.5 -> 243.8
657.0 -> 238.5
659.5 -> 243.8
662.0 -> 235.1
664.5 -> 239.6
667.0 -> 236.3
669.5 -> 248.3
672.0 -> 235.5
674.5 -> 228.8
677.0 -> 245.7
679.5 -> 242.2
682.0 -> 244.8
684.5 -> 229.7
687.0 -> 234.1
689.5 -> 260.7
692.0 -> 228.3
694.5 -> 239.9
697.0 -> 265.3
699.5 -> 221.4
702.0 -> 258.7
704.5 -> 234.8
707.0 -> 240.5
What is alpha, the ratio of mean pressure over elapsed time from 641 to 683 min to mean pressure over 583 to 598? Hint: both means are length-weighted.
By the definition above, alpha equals 0.9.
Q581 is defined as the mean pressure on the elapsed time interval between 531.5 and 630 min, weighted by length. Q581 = 226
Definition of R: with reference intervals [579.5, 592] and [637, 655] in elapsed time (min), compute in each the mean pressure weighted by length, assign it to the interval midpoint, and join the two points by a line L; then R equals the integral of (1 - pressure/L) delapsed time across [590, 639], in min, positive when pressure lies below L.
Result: 9.7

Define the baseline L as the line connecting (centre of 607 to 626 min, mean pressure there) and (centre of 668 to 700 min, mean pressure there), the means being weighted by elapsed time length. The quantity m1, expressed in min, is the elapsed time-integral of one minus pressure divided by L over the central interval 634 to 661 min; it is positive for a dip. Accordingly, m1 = 2.0 min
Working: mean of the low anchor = 210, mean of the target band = 208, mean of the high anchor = 241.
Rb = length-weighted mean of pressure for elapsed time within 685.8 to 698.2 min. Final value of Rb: 246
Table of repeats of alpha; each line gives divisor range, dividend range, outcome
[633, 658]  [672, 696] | 1.19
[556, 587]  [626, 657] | 0.82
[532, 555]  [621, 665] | 0.80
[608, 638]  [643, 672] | 1.36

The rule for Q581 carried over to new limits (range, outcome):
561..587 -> 225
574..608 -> 258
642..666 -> 232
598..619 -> 239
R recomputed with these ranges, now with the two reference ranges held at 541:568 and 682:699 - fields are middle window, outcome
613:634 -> 6.0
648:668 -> -0.2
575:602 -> -4.8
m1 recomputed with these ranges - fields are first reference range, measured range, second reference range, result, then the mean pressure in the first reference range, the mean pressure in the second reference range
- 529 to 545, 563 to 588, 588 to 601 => 2.45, 238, 263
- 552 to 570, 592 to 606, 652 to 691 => -2.11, 202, 240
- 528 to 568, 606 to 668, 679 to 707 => 8.75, 222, 242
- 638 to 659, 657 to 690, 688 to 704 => -0.92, 220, 245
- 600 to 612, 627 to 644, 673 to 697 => 6.96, 247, 241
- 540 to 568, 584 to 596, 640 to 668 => -2.97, 217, 230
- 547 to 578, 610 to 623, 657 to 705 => 0.65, 210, 241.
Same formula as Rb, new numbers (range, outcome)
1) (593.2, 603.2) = 250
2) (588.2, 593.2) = 279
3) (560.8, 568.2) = 186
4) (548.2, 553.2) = 239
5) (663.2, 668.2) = 238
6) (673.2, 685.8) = 238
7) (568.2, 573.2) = 195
